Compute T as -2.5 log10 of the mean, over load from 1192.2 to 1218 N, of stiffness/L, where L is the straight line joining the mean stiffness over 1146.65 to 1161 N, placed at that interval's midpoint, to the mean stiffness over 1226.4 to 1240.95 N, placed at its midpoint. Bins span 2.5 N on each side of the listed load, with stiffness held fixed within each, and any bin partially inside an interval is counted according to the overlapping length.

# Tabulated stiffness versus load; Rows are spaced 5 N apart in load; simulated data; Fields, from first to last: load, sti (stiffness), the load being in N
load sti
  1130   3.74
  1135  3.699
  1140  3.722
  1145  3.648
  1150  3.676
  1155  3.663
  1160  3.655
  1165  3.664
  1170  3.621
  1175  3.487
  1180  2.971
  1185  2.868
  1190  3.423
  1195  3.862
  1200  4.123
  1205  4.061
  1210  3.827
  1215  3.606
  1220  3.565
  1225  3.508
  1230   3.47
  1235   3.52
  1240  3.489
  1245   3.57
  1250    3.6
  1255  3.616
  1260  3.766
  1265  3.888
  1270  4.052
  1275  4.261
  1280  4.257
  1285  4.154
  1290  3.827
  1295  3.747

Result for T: -0.10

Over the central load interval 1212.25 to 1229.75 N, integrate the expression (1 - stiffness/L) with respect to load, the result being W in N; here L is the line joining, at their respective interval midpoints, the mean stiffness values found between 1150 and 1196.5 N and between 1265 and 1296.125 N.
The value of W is 0.8 N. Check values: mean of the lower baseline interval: 3.47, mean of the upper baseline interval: 4.05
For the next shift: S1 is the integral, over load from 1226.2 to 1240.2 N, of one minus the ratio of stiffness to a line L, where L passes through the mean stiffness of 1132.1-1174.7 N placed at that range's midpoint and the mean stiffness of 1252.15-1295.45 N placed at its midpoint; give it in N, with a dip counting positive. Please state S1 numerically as 1.3 N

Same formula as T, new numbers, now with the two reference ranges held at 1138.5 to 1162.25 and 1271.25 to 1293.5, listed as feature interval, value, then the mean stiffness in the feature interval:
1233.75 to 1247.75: 0.13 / 3.53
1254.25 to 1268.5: 0.07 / 3.79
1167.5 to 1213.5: 0.07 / 3.58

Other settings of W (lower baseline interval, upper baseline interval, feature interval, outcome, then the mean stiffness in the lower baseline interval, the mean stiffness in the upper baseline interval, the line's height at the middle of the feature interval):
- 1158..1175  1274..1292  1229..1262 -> 3.2 N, 3.62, 4.12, 3.96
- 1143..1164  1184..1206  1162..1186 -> 2.1 N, 3.66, 3.7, 3.68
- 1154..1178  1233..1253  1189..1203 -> -1.1 N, 3.6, 3.55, 3.58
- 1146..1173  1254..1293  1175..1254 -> 5.2 N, 3.65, 3.99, 3.81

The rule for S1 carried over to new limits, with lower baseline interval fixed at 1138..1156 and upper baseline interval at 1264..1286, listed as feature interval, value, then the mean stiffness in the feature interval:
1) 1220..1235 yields 1.7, 3.51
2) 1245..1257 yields 1.3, 3.6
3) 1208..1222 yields 0.9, 3.66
